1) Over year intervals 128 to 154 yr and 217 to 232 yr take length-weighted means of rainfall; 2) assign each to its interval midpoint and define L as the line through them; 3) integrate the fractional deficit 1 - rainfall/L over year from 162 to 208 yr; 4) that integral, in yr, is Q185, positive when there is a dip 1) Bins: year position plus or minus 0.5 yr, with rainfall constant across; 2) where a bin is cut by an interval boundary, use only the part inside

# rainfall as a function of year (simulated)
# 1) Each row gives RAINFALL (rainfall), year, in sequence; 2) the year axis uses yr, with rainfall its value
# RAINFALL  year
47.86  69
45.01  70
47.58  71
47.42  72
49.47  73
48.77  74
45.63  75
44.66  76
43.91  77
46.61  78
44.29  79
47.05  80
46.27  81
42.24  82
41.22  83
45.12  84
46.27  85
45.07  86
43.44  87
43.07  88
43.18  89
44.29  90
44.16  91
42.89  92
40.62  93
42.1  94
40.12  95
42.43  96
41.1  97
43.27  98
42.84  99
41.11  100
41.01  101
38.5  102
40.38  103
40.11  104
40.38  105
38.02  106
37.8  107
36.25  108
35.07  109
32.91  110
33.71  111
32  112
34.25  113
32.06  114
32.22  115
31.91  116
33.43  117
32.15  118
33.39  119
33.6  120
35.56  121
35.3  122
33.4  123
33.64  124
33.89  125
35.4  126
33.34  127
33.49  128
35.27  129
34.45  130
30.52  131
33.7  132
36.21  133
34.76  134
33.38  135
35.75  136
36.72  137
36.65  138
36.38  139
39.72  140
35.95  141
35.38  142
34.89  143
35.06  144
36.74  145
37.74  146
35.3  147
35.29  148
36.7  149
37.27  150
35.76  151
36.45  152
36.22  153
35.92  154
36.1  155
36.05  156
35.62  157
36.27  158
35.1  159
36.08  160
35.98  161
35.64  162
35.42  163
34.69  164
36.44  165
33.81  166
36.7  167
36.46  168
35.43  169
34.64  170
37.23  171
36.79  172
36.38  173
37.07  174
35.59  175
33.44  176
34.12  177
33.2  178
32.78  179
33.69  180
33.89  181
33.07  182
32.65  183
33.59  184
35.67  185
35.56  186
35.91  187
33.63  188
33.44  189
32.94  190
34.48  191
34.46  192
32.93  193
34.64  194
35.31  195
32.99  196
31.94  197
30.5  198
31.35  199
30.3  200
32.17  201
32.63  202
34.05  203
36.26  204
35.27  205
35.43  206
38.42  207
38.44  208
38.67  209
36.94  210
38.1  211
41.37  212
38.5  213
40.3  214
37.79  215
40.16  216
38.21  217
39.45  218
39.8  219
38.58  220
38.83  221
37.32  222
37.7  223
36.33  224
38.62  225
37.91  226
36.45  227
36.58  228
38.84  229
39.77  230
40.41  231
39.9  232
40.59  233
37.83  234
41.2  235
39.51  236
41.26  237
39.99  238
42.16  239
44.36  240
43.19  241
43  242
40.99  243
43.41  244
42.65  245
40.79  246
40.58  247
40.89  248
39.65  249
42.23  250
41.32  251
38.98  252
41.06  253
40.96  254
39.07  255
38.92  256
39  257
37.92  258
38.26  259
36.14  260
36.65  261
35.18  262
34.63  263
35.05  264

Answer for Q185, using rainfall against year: 3.3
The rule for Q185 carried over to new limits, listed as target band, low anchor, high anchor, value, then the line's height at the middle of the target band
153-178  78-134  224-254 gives 2.3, 39.3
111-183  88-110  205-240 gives 9.0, 39.9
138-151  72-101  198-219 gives 1.3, 40.5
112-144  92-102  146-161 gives 3.4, 38.5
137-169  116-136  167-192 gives -1.6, 34.3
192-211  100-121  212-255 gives 2.1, 38.8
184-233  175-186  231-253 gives 1.0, 37.1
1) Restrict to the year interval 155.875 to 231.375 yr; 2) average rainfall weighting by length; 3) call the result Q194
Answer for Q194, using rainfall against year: 35.8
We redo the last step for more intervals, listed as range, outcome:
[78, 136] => 38.2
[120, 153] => 35.3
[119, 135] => 34.1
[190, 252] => 38.1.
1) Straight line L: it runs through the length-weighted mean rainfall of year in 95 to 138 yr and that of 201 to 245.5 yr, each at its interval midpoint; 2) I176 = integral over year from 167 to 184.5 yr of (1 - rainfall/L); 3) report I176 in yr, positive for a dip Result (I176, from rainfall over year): 1.3 yr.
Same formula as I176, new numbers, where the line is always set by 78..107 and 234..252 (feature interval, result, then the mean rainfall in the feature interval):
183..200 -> 3.3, 33.6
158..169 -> 1.7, 35.7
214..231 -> 1.3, 38.4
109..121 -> 2.6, 33.1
